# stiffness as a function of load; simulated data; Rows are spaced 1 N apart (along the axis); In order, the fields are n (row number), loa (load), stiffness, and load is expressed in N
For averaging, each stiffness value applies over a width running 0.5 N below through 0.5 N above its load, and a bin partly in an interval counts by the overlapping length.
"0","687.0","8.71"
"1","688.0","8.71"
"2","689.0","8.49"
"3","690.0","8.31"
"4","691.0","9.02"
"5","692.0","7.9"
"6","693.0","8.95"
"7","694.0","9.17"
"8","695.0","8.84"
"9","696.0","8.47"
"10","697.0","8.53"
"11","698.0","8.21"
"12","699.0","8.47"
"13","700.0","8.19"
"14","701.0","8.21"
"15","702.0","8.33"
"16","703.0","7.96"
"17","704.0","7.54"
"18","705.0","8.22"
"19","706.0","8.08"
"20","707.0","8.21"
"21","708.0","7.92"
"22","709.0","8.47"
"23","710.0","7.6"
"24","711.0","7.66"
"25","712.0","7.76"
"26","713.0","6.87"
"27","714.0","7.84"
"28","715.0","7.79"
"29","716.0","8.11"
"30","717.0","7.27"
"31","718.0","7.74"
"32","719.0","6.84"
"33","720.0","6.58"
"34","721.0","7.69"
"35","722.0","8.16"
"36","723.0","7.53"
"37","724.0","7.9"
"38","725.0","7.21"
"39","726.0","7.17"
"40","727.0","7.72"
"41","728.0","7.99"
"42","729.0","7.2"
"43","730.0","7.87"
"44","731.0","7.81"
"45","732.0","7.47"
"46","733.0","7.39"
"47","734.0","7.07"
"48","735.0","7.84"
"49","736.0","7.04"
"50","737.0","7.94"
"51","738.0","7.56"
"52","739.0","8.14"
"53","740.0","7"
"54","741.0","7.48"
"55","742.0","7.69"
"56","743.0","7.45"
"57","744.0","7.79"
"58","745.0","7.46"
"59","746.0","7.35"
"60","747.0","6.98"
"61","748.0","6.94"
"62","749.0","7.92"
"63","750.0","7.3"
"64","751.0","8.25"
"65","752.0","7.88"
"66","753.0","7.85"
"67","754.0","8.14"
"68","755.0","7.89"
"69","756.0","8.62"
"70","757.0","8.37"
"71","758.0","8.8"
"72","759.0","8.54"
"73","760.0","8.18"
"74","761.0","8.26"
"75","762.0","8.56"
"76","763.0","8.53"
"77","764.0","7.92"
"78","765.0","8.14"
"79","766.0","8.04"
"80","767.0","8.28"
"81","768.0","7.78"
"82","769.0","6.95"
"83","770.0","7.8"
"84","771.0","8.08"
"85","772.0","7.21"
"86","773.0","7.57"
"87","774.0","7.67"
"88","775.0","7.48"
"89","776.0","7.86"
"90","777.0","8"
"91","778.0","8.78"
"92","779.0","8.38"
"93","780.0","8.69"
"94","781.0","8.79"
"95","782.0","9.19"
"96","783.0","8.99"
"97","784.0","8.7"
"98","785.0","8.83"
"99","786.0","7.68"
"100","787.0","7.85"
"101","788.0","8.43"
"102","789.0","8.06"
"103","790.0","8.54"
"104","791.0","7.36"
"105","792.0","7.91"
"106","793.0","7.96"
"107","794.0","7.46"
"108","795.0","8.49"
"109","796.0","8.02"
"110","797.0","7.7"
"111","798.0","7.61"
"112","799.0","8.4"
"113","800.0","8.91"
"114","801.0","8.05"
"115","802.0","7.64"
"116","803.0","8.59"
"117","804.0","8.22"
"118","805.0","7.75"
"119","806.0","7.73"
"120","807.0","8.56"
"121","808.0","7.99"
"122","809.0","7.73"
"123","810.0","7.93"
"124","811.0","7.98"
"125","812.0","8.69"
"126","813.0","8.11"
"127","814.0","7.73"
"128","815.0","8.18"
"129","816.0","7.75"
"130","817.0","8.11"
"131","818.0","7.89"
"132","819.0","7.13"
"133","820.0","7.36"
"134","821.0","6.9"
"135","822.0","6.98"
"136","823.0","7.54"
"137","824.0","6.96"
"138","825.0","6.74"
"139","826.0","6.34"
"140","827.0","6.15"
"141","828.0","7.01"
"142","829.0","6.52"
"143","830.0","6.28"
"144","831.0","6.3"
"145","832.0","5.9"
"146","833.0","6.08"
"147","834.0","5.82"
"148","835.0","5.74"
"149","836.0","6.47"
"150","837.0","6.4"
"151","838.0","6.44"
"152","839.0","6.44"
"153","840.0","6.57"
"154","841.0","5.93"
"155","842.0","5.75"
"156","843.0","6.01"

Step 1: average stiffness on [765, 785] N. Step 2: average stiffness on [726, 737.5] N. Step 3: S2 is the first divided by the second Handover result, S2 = 1.08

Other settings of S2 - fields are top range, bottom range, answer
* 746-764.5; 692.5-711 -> 0.97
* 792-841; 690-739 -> 0.93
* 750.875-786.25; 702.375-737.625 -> 1.07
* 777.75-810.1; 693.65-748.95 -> 1.06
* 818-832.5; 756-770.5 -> 0.83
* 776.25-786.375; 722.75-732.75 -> 1.13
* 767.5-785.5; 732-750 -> 1.09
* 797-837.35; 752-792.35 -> 0.90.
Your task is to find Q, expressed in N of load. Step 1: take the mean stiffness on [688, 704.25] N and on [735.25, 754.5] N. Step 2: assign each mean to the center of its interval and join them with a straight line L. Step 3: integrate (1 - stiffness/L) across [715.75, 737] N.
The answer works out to 1.1 N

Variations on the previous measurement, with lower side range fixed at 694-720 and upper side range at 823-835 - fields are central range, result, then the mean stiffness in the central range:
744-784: -4.5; 8.04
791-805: -2.6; 8.04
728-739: 0.1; 7.57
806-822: -3.0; 7.84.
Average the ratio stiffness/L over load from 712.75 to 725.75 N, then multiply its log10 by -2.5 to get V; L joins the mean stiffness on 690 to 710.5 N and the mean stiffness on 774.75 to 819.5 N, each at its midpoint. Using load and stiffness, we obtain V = 0.11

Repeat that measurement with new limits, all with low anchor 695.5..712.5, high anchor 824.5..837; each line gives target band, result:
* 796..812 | -0.21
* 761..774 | -0.10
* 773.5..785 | -0.20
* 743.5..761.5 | -0.07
